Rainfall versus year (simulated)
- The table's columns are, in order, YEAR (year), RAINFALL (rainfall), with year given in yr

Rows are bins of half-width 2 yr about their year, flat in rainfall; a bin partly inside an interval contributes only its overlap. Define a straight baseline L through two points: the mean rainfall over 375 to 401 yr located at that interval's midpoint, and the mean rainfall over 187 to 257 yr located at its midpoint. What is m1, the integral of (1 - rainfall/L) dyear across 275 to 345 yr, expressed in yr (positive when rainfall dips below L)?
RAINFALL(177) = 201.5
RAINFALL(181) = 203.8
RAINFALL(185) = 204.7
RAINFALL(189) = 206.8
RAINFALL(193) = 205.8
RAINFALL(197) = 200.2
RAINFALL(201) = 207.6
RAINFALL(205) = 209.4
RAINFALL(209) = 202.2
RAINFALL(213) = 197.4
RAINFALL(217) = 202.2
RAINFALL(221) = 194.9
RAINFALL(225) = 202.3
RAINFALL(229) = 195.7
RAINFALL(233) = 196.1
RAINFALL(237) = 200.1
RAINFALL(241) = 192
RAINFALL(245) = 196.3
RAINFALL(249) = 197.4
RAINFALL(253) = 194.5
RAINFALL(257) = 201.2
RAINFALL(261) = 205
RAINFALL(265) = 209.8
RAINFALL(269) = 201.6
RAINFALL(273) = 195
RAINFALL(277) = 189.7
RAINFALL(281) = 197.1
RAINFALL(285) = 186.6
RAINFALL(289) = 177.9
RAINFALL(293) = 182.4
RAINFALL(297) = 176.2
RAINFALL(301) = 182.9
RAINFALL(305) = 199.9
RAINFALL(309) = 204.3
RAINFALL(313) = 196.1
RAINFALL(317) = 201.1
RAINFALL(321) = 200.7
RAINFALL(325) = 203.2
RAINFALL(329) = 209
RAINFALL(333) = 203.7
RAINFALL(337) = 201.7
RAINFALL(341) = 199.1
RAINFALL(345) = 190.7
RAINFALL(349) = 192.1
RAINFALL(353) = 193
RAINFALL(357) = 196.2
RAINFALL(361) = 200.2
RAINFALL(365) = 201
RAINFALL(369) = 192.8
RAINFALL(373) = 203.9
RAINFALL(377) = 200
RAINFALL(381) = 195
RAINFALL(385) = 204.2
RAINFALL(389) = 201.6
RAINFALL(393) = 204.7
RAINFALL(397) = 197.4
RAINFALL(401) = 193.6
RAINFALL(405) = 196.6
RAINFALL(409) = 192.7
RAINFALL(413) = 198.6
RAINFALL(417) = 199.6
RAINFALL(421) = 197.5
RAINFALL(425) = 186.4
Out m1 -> 1.9 yr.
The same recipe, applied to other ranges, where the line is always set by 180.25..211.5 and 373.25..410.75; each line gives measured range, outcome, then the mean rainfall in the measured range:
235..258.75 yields 0.8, 197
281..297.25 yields 1.5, 183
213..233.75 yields 0.6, 198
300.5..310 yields 0.2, 197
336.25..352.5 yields 0.4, 195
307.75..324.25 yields 0.0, 201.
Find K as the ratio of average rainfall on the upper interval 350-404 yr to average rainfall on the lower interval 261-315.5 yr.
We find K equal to 1.03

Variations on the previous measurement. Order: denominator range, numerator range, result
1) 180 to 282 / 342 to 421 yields 0.99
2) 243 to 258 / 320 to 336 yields 1.04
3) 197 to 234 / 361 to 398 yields 1.00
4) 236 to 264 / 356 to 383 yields 1.00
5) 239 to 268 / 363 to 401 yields 1.00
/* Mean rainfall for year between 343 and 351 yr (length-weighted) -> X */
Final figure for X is 191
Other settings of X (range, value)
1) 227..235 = 196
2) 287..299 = 179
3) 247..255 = 196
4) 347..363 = 195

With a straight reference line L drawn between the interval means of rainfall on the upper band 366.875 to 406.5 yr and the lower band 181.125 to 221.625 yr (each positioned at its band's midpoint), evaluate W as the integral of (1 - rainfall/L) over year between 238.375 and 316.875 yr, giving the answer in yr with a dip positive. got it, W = 2.9 yr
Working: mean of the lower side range 203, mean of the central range 194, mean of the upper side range 199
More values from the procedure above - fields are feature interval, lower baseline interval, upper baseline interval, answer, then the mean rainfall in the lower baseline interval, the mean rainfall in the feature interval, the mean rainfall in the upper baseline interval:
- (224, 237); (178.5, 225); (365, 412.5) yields 0.28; 203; 198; 199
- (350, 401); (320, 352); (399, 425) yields -0.30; 200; 199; 196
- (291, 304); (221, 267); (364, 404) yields 1.12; 199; 182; 199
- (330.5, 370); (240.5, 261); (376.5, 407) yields 0.26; 197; 197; 199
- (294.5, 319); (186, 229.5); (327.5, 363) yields 0.77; 203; 193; 198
